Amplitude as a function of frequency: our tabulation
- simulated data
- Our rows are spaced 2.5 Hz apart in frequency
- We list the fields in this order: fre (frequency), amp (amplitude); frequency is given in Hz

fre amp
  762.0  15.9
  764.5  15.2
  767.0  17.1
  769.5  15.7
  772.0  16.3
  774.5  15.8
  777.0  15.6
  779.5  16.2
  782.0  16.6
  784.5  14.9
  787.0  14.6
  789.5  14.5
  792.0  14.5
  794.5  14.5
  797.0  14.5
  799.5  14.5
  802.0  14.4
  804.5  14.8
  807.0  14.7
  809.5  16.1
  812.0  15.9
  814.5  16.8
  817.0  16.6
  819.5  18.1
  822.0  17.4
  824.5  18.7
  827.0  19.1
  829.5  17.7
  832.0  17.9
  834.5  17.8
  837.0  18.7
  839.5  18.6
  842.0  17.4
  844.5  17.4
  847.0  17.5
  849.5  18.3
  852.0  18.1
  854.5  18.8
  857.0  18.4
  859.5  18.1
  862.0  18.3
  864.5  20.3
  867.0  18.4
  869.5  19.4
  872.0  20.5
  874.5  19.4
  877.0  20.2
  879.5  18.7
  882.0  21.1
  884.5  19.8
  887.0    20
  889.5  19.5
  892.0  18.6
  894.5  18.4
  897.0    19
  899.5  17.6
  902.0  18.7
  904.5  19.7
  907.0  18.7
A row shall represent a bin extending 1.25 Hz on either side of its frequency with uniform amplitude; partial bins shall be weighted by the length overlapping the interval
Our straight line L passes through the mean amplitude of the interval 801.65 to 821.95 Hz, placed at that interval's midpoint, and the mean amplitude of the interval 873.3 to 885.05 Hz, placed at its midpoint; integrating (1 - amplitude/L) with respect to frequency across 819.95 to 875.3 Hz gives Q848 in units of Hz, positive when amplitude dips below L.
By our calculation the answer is -1.2 Hz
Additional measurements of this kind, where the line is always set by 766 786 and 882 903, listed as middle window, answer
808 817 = 0.4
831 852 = -0.3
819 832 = -0.7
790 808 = 2.2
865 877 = -0.7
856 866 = -0.3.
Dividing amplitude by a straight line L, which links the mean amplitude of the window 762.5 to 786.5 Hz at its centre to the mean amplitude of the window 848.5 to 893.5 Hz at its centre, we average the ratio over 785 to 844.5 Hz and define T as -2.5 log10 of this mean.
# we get 0.06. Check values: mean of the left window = 15.9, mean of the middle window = 16.4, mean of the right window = 19.2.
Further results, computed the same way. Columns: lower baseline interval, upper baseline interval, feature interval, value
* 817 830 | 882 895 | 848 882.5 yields -0.01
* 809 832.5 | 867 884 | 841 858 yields 0.04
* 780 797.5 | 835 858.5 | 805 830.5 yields -0.03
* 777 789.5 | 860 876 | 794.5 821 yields 0.07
